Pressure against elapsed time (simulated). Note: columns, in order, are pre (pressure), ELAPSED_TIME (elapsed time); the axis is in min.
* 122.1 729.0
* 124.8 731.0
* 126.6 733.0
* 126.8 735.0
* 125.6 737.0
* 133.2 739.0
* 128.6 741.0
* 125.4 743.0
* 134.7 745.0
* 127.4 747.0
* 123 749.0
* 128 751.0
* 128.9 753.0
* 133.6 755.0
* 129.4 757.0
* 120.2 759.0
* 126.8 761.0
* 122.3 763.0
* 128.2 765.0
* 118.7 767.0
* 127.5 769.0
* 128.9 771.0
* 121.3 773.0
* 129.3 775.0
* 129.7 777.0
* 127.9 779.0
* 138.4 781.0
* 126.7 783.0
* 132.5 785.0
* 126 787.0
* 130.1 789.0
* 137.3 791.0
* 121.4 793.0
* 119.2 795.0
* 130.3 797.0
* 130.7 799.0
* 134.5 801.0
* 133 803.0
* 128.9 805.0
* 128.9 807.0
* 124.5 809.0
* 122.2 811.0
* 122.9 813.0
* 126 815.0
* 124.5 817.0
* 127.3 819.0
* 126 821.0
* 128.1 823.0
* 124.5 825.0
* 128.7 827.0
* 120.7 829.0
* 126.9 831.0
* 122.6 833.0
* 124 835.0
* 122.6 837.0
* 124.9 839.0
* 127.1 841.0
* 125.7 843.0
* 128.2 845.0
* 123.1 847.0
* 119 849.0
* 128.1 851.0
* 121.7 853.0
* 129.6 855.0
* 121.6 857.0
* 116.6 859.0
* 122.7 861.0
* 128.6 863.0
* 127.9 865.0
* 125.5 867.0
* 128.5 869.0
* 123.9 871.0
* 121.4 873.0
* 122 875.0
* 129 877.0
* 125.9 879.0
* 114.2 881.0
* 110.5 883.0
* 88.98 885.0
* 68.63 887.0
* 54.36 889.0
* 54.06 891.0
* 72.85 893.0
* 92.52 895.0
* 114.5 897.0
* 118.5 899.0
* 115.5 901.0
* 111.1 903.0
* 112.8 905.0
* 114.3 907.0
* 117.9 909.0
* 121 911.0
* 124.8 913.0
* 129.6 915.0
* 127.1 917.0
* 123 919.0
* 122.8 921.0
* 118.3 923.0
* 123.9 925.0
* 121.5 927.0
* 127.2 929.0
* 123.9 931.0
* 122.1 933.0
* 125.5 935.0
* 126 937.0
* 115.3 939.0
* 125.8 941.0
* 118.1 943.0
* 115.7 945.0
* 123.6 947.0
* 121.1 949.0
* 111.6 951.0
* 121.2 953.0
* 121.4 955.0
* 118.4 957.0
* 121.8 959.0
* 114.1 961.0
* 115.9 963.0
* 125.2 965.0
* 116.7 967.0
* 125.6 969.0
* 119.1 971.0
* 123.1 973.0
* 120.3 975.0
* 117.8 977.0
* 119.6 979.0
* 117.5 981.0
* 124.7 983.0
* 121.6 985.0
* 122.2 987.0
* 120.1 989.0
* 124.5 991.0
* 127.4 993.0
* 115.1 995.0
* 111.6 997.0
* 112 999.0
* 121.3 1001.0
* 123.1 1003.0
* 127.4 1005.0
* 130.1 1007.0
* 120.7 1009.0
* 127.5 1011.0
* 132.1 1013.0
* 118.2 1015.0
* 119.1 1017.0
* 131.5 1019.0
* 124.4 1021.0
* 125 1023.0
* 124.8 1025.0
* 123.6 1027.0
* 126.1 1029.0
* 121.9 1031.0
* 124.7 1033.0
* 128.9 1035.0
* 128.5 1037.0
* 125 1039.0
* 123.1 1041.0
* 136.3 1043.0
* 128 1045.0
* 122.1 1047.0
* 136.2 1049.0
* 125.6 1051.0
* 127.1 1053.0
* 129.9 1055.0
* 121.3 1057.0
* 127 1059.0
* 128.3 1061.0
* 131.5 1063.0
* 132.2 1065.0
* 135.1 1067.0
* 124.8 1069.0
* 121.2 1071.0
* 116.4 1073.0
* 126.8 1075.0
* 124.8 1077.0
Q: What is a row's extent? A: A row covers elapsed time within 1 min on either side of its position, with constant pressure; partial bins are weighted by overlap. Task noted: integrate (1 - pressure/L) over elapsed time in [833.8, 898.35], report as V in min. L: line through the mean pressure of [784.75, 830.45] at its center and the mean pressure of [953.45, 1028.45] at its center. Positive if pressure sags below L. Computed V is 6.1 min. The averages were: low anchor 127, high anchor 122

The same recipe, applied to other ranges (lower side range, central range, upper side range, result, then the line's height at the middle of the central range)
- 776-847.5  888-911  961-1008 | 4.61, 124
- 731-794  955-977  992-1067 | 1.06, 126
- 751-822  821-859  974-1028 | 0.48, 126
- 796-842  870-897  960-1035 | 5.63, 125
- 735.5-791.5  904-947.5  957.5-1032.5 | 0.70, 124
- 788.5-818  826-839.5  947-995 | 0.21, 126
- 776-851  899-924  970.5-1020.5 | 0.89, 124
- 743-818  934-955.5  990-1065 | 0.95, 126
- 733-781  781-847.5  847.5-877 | -0.63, 126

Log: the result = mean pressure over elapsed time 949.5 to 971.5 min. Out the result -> 119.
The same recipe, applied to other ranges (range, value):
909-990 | 121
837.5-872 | 125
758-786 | 127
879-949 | 112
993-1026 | 123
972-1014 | 122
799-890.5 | 121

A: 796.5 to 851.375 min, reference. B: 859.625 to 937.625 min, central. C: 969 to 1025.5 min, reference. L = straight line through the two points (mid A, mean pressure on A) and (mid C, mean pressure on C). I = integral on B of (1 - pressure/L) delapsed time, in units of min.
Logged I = 6.5 min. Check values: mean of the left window 126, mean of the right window 122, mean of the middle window 114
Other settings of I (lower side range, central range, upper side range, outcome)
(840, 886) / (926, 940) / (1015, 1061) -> 0.1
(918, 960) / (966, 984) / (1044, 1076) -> 0.4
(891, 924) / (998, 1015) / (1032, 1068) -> 0.0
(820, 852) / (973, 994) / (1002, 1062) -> 0.7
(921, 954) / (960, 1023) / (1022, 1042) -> 1.0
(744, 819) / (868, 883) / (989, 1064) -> 0.5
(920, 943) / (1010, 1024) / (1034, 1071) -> 0.1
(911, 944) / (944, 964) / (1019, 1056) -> 0.9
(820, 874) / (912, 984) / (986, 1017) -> 1.0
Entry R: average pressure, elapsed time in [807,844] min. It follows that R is 125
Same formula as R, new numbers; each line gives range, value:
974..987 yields 120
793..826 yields 127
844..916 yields 113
